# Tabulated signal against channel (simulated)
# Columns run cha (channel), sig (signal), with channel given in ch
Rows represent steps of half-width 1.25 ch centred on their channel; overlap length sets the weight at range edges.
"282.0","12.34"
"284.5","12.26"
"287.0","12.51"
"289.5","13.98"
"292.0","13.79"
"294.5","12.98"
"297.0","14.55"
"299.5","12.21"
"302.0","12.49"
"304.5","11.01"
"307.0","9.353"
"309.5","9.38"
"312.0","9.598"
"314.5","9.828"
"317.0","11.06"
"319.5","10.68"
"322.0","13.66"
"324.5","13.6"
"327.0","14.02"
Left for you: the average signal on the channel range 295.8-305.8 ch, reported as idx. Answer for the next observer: 12.5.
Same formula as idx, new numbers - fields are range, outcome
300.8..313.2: 10.4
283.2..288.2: 12.4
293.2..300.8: 13.2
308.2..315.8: 9.61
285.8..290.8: 13.3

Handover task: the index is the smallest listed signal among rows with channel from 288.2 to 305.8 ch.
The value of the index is 11.01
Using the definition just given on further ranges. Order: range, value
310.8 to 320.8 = 9.598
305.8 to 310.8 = 9.353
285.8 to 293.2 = 12.51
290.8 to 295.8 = 12.98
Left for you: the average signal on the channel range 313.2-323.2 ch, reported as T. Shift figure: 11.3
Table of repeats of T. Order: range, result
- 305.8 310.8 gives 9.37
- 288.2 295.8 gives 13.6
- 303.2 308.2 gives 10.2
